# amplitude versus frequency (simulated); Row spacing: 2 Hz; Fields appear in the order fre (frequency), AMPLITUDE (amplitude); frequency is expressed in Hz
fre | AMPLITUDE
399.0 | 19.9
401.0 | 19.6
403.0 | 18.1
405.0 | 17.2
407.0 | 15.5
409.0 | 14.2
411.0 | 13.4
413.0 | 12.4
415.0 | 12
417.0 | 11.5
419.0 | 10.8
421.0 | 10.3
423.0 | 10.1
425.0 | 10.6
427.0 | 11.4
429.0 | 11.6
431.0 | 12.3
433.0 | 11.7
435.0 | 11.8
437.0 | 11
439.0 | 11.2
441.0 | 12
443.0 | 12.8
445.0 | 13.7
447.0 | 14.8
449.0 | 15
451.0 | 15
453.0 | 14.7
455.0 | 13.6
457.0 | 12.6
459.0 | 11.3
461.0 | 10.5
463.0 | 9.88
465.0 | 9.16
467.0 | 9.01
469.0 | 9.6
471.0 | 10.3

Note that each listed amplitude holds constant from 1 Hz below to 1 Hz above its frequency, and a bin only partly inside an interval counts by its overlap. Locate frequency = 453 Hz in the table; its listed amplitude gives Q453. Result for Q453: 14.7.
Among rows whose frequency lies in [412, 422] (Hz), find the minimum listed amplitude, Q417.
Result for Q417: 10.3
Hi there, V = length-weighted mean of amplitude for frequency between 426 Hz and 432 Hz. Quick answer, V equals 11.8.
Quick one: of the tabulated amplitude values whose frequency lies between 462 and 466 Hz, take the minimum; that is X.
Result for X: 9.16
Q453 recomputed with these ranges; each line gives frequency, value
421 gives 10.3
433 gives 11.7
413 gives 12.4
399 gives 19.9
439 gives 11.2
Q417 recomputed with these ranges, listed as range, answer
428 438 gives 11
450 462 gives 10.5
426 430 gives 11.4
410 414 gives 12.4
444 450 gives 13.7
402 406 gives 17.2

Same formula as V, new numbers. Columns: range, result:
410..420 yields 12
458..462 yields 10.9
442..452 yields 14.3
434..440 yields 11.3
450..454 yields 14.8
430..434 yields 12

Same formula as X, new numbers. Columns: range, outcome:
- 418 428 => 10.1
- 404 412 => 13.4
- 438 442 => 11.2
